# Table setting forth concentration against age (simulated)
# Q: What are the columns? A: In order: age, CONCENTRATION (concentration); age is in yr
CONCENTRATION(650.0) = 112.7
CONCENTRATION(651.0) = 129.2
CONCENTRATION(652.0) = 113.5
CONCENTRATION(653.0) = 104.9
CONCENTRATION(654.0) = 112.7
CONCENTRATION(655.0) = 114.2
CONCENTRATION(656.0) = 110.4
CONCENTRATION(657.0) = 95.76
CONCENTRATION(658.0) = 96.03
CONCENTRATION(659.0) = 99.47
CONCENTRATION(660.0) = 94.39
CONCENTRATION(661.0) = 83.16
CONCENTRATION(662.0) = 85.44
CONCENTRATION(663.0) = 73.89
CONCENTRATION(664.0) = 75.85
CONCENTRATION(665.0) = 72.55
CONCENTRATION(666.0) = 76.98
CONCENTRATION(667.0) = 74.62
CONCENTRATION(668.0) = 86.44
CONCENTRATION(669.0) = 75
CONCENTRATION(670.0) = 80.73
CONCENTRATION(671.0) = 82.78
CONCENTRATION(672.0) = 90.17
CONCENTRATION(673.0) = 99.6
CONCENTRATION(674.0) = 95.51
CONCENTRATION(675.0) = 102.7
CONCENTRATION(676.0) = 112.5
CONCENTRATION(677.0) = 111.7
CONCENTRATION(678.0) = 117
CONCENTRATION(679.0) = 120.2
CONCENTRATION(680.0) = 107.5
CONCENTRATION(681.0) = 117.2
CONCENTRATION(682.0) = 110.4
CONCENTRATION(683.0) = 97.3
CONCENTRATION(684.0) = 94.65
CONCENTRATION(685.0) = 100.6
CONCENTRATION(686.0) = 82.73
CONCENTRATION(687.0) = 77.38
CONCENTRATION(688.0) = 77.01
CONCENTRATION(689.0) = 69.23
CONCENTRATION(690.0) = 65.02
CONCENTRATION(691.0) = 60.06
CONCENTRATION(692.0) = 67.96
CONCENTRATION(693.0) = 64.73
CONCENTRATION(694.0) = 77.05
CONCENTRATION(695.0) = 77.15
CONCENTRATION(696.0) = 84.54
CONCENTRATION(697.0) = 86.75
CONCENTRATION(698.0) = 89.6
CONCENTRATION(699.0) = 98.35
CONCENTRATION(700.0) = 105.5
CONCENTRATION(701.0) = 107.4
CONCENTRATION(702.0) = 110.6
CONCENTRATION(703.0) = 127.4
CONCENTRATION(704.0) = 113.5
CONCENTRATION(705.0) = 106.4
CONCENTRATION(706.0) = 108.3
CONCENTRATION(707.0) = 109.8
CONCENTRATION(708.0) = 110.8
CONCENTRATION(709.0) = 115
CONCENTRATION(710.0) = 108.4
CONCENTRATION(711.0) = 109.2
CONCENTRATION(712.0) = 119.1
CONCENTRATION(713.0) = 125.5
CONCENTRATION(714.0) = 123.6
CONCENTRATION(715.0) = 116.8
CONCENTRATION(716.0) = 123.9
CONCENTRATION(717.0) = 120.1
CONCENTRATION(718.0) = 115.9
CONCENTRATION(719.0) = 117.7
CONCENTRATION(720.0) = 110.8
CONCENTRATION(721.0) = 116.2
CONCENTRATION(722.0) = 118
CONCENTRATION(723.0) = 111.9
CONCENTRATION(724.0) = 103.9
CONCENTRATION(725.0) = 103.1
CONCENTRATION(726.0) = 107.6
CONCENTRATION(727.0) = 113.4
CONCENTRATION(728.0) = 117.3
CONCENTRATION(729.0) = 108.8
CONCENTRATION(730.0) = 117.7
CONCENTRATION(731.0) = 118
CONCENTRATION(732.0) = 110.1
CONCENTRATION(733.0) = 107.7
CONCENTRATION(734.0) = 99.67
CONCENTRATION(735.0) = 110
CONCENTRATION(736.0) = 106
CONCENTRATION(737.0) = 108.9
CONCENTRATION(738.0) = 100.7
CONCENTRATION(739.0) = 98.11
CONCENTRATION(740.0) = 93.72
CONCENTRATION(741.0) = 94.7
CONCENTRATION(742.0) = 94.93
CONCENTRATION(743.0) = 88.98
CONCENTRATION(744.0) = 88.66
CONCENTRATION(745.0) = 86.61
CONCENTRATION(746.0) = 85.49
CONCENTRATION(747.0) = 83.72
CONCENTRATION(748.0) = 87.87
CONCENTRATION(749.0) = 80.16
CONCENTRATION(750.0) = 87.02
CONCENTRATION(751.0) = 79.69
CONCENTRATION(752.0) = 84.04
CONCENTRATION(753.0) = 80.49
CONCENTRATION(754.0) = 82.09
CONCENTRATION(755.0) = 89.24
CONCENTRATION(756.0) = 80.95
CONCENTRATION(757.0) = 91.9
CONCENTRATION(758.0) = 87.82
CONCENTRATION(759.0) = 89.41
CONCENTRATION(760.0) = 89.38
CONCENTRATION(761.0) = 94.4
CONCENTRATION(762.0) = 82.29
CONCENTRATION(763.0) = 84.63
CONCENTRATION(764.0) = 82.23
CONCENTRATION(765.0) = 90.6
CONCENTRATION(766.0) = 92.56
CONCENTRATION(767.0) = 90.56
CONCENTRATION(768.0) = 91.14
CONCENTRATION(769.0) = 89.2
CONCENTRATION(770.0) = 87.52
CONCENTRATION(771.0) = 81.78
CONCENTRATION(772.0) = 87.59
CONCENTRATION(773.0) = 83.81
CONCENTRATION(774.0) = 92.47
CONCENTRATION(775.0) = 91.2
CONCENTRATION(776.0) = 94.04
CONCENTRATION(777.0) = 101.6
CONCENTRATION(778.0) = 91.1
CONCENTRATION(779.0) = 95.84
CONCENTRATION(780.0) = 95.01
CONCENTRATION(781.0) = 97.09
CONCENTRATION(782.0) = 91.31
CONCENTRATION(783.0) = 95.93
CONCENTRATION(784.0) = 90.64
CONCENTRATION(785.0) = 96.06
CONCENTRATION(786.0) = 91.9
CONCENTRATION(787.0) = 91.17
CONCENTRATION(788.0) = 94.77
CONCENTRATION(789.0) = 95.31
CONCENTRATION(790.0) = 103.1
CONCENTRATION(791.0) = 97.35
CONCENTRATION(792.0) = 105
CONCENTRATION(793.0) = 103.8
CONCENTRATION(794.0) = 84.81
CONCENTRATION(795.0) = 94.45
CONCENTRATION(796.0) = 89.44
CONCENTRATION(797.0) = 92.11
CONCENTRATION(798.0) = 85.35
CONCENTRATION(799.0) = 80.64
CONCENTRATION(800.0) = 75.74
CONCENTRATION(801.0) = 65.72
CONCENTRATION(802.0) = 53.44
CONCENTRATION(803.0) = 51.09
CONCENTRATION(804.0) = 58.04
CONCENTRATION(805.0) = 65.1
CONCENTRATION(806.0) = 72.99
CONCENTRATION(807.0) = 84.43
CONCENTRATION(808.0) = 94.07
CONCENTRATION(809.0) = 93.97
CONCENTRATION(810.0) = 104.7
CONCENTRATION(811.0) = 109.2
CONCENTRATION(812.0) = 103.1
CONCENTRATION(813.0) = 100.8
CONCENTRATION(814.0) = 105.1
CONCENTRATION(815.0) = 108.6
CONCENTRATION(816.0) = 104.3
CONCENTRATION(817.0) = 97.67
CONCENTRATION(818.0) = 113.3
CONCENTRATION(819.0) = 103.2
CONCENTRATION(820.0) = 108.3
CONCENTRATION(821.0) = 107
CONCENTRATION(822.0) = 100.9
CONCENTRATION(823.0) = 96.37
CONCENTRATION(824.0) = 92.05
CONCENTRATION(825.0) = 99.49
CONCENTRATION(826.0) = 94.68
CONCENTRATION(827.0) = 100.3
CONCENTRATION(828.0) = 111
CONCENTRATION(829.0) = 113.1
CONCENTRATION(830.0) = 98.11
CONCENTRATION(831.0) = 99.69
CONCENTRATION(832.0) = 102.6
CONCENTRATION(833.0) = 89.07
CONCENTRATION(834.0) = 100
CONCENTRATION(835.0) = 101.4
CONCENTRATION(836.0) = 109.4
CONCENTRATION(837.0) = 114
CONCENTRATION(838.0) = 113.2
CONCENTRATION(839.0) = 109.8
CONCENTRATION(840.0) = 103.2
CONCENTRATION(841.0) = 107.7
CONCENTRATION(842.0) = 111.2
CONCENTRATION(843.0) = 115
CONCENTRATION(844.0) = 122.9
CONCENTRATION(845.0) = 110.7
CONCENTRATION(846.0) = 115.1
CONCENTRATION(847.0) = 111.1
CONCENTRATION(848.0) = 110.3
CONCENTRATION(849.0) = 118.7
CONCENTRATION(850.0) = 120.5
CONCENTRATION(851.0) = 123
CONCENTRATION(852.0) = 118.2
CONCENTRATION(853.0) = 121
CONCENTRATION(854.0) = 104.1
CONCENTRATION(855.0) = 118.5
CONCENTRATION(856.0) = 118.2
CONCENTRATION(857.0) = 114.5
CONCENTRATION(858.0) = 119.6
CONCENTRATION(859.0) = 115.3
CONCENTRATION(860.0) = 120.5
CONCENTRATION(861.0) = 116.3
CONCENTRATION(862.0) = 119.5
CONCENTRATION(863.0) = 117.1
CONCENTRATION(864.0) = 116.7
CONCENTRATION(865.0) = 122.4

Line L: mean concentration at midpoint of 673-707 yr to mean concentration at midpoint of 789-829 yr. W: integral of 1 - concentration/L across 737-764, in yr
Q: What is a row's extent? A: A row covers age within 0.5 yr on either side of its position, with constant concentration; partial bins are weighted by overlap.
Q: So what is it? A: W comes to 1.7 yr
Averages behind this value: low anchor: 95.5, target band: 88.2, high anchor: 92.9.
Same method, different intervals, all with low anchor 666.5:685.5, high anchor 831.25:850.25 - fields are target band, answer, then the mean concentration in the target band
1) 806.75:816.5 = 0.6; 101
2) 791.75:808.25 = 4.3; 79.2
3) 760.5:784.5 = 3.3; 90.6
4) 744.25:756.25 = 2.3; 84.1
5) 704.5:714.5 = -1.3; 114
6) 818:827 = 0.6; 101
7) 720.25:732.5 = -1.2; 112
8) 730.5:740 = -0.3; 106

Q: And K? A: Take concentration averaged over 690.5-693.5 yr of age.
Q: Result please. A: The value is 64.2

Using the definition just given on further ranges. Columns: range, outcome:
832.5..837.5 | 103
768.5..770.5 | 88.4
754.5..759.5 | 87.9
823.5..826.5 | 95.4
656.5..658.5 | 95.9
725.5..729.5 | 112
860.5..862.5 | 118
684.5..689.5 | 81.4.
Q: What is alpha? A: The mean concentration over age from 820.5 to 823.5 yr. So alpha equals 101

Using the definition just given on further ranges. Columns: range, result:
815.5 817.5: 101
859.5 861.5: 118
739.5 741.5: 94.2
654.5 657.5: 107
